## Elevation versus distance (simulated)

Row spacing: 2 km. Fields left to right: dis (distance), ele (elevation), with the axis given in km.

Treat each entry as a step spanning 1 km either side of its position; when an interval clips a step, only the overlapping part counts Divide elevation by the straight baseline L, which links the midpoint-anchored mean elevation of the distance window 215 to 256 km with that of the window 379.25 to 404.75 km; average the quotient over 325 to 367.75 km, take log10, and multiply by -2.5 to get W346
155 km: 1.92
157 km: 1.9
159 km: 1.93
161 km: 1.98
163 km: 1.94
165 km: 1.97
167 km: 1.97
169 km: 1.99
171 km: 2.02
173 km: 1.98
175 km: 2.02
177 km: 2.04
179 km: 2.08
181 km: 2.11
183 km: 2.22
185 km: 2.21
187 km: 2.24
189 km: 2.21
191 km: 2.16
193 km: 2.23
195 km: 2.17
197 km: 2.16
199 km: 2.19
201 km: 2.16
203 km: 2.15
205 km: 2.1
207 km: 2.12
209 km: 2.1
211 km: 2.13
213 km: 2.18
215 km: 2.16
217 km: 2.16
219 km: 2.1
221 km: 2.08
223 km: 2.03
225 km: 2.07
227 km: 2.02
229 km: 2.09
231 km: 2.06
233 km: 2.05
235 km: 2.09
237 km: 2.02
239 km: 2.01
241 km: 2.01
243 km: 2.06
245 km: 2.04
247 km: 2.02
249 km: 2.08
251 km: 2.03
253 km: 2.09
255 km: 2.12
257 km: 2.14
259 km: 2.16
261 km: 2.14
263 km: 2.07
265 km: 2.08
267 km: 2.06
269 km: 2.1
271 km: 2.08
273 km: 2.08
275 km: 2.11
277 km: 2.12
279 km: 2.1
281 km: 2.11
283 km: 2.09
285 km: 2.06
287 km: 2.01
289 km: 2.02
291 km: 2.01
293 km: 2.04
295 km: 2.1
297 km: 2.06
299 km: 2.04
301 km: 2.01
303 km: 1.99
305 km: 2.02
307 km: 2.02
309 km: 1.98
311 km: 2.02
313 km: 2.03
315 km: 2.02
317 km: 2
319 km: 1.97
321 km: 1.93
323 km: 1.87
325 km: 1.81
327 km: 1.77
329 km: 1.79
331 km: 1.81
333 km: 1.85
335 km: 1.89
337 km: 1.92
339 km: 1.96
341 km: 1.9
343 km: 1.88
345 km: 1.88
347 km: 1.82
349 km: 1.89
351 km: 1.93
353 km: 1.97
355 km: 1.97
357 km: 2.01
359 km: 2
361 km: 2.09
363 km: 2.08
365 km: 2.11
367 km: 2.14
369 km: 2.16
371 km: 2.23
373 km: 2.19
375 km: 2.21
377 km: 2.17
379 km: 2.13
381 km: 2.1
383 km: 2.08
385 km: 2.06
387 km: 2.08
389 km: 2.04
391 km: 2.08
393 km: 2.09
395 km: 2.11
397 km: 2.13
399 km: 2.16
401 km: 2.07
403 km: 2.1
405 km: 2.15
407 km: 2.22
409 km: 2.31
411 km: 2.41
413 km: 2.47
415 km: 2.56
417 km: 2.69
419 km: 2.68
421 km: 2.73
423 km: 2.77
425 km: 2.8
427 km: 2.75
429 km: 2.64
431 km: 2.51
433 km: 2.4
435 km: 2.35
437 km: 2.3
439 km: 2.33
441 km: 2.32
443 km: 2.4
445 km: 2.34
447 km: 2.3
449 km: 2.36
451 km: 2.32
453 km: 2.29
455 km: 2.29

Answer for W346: 0.083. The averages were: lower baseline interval 2.06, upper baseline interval 2.09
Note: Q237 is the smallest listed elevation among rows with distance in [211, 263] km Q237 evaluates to 2.01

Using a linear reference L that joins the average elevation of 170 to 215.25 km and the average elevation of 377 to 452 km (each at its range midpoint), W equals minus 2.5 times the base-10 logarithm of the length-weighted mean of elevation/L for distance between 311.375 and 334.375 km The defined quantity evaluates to 0.18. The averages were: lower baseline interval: 2.14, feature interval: 1.9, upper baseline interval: 2.33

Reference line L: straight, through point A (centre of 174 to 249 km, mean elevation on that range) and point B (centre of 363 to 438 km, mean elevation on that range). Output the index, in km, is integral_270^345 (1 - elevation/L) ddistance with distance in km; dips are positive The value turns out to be 7.5 km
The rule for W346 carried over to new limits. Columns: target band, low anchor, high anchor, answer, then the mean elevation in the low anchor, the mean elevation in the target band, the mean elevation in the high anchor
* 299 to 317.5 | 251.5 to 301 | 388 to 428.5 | 0.07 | 2.08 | 2.01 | 2.37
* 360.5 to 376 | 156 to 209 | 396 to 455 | 0.09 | 2.09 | 2.15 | 2.41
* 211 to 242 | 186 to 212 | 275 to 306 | 0.03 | 2.16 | 2.08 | 2.05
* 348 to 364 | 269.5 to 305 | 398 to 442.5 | 0.14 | 2.06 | 1.99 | 2.44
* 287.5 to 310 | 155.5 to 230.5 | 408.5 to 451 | 0.12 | 2.09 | 2.03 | 2.49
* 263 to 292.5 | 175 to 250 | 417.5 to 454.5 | 0.07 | 2.11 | 2.07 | 2.48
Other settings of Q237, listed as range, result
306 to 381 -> 1.77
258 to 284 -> 2.06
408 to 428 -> 2.31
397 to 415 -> 2.07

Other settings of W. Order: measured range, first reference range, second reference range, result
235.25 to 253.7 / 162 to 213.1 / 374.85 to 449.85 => 0.063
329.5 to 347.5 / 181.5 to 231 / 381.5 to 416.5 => 0.159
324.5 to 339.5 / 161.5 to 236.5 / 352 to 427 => 0.186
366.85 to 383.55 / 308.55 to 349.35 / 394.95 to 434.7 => 0.016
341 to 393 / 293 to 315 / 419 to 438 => 0.131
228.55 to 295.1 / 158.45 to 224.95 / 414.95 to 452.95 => 0.072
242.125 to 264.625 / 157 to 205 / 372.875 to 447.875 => 0.039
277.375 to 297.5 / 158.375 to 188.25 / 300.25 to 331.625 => -0.054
